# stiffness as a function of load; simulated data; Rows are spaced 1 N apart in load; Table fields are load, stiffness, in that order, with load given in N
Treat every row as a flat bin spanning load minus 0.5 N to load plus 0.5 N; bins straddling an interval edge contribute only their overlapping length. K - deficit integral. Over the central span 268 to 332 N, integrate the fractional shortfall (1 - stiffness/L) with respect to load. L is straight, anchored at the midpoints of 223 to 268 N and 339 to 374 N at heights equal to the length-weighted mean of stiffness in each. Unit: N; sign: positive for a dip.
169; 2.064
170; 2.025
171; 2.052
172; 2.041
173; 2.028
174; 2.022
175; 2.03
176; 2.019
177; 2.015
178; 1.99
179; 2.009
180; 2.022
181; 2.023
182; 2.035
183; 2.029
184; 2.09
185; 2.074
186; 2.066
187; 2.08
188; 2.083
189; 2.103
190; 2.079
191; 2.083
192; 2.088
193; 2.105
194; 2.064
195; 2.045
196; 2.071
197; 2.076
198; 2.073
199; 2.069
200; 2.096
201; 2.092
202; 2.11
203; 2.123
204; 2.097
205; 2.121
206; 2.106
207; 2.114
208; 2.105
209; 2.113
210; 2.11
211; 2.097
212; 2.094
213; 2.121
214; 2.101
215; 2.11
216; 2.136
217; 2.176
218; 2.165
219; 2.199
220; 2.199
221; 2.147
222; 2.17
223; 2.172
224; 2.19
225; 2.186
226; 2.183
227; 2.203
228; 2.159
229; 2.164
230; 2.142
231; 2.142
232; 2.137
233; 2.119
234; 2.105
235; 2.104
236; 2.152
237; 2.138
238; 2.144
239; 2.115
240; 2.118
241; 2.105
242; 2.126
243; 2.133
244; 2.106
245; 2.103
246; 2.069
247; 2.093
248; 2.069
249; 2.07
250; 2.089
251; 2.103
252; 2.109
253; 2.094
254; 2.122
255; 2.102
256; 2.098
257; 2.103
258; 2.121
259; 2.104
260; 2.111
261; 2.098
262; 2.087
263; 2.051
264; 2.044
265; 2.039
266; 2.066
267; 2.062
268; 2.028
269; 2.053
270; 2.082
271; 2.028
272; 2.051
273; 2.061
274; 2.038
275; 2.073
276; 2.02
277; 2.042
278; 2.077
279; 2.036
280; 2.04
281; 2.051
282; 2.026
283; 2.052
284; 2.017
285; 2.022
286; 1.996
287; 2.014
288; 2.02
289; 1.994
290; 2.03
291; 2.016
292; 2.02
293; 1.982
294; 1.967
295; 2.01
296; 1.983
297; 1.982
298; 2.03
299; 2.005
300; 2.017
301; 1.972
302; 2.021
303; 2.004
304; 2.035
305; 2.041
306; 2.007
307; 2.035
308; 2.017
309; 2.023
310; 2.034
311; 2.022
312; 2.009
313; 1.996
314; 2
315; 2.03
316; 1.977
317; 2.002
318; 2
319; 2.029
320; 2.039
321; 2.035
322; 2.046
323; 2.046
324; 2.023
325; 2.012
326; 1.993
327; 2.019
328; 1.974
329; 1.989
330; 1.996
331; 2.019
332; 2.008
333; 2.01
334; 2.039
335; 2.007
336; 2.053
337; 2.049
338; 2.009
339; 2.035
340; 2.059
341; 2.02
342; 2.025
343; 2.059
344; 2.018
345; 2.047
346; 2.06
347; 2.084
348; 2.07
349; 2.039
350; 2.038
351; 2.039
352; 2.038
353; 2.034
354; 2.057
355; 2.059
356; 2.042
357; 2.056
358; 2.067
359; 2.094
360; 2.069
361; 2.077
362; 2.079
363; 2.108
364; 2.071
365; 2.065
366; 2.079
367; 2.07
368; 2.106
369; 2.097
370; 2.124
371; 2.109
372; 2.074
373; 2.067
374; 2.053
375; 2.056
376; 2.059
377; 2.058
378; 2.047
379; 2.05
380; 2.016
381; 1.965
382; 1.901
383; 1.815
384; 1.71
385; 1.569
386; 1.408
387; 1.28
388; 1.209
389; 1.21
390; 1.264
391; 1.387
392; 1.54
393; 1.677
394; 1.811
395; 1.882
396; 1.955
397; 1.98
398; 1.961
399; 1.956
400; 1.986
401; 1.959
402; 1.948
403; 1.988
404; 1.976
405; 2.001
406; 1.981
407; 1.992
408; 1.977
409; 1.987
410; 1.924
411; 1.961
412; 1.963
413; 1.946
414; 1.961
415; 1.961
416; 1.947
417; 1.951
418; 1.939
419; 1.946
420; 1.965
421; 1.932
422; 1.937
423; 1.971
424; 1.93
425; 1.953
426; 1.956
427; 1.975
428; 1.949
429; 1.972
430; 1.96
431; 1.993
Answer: 2.1 N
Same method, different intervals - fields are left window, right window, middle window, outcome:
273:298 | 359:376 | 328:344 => 0.3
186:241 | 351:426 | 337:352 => -0.5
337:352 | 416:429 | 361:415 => 2.6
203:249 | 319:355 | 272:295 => 0.6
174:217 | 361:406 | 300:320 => -0.6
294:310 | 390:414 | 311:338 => -0.4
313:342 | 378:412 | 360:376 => -1.6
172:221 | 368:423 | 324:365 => -2.3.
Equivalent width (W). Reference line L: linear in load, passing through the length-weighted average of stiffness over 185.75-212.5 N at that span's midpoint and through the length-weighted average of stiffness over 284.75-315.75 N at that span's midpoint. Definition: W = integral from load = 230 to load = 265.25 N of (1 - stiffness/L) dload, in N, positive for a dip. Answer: -0.9 N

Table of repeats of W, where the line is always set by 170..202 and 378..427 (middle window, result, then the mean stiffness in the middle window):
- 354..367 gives -1.3 N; 2.07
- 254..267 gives -0.7 N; 2.09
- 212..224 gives -0.8 N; 2.15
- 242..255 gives -0.7 N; 2.1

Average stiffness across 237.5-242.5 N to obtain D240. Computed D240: 2.12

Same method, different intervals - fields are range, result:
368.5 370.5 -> 2.11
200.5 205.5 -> 2.11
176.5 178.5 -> 2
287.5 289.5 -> 2.01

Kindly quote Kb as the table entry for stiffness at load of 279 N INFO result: 2.036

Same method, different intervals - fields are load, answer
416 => 1.947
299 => 2.005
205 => 2.121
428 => 1.949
